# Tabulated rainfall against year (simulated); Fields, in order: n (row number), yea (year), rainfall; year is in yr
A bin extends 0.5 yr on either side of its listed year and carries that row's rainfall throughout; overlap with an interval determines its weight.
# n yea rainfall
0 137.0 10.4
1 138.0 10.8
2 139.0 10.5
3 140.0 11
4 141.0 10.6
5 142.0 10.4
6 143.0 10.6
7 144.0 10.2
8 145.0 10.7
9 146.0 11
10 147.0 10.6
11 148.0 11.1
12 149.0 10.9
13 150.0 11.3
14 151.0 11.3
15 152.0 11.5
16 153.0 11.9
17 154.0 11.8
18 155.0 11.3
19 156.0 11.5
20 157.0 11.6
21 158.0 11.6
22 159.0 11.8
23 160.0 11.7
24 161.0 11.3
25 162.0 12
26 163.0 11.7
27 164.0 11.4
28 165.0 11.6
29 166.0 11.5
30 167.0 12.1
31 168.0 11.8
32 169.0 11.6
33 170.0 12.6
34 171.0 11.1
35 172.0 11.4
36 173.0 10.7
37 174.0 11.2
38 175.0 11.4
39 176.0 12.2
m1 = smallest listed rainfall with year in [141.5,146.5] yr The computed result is 10.2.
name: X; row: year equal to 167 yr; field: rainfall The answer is 12.1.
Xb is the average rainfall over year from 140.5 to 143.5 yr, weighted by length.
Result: 10.5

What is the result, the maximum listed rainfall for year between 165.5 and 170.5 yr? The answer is 12.6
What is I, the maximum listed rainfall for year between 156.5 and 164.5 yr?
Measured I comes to 12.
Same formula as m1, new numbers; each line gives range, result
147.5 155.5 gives 10.9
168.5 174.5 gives 10.7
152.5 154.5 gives 11.8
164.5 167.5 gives 11.5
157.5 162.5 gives 11.3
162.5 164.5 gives 11.4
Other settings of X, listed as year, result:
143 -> 10.6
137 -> 10.4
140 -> 11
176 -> 12.2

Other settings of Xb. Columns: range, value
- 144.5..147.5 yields 10.8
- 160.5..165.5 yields 11.6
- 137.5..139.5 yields 10.7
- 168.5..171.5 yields 11.8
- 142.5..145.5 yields 10.5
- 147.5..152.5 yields 11.2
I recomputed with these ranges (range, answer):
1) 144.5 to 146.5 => 11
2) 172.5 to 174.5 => 11.2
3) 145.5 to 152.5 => 11.5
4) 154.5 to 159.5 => 11.8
